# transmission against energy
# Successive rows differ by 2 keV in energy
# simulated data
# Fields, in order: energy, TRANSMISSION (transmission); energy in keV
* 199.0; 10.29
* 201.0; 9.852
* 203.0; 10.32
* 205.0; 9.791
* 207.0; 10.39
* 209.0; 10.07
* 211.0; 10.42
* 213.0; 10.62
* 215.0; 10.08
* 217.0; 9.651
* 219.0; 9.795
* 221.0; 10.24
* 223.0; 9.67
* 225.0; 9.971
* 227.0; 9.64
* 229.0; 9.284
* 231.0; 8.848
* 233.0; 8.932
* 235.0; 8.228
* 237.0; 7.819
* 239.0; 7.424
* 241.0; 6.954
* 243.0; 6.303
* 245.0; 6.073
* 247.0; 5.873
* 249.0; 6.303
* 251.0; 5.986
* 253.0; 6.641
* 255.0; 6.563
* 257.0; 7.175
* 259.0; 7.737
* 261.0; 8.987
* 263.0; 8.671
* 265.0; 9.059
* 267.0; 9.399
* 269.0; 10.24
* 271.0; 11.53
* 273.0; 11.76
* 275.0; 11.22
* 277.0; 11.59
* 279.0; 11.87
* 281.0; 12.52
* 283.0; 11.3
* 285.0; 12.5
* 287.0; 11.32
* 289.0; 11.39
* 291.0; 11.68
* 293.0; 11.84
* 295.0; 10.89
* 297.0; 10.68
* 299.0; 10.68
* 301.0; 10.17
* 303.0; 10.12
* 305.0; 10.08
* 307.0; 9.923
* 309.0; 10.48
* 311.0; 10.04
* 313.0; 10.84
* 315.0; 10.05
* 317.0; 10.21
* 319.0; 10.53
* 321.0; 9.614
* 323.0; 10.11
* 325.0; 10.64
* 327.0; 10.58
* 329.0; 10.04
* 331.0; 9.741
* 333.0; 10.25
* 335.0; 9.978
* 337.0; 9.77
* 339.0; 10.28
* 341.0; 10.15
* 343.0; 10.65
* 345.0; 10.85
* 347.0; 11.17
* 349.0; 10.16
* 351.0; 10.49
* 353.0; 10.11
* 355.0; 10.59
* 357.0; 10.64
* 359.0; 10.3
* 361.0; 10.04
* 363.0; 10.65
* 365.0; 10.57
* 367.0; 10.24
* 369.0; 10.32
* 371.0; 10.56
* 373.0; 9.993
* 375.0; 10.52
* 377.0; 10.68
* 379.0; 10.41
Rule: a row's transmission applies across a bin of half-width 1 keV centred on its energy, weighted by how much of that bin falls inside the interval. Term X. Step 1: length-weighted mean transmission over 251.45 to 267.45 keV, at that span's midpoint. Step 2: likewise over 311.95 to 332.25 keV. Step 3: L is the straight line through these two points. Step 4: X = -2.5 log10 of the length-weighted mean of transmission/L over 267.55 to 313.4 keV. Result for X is -0.22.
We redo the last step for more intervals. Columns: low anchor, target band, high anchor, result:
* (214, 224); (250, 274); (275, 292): 0.28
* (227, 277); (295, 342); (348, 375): -0.08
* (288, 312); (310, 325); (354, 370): 0.04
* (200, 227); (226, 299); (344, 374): 0.10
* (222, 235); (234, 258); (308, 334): 0.36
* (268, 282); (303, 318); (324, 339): 0.05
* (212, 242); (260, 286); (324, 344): -0.13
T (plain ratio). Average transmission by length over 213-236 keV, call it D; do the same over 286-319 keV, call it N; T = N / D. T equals 1.12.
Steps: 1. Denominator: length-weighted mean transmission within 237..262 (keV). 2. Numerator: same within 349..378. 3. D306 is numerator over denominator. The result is 1.51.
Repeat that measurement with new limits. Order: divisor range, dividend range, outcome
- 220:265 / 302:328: 1.30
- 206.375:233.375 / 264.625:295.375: 1.15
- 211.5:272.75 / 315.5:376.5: 1.21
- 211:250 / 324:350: 1.21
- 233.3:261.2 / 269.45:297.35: 1.65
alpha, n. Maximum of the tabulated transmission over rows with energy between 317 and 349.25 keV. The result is 11.17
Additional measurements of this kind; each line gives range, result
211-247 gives 10.62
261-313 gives 12.52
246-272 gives 11.53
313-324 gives 10.84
